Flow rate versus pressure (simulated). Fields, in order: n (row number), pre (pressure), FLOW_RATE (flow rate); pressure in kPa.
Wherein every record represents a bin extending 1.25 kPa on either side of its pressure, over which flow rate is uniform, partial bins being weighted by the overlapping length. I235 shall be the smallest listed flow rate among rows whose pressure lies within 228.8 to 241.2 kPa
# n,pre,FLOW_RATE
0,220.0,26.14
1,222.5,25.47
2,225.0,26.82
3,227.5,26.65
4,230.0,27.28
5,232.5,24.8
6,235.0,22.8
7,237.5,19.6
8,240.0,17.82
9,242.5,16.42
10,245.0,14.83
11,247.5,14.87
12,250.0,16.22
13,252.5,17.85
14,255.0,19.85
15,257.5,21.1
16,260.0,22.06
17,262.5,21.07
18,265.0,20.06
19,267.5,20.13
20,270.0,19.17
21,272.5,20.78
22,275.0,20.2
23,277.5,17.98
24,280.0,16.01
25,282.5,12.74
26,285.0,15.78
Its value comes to 17.82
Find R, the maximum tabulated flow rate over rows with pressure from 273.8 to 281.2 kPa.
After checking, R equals 20.2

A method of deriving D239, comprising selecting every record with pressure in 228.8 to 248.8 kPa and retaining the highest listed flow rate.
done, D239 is 27.28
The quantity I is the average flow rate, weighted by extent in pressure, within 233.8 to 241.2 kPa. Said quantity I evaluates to 20.1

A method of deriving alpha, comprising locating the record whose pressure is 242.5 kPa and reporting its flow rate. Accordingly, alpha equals 16.42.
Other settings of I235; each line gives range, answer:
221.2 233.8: 24.8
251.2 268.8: 17.85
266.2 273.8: 19.17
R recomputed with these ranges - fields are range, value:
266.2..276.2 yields 20.78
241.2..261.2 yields 22.06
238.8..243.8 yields 17.82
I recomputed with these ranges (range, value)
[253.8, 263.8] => 21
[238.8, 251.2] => 16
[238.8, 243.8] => 17.1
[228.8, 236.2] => 25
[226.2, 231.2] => 27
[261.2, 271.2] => 20.1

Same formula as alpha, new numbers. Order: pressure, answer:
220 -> 26.14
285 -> 15.78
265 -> 20.06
